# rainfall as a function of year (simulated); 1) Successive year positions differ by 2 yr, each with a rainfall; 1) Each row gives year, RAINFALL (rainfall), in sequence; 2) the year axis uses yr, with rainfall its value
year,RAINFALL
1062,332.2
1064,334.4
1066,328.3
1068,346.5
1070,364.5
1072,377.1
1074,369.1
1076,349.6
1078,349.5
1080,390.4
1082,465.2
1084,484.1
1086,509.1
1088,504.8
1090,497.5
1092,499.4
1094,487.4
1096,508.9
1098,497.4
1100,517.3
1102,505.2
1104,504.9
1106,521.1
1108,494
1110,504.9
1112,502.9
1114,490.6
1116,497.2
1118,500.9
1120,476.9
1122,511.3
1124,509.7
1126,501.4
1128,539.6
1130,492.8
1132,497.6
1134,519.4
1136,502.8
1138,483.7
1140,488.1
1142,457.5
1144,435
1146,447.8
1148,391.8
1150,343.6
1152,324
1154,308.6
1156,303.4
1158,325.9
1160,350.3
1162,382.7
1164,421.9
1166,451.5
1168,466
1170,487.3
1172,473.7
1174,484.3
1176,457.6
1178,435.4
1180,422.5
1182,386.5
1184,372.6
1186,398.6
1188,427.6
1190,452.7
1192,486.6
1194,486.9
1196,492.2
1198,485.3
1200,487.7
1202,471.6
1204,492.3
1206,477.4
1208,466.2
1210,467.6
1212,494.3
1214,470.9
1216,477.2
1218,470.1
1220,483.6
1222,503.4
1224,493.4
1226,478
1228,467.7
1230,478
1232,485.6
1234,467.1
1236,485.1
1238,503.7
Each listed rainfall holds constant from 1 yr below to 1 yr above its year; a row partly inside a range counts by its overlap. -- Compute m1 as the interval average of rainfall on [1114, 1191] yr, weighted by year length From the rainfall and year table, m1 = 441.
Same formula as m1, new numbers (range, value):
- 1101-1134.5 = 504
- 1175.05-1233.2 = 464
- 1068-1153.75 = 464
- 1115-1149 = 486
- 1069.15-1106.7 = 458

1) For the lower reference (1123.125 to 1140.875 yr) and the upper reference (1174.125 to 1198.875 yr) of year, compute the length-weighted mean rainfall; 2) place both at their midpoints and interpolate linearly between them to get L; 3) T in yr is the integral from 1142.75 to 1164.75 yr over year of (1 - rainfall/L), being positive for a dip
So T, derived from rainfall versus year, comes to 5.2 yr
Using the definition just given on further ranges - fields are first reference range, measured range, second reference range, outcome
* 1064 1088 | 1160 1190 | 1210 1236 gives 1.4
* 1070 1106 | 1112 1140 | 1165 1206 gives -2.7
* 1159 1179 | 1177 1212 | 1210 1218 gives 0.6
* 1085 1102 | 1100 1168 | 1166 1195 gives 3.1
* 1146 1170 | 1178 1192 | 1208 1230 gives 0.2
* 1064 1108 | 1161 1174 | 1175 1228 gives 0.2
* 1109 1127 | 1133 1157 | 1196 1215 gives 3.7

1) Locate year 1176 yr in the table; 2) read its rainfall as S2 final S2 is 457.6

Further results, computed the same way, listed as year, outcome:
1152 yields 324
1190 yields 452.7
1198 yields 485.3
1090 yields 497.5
